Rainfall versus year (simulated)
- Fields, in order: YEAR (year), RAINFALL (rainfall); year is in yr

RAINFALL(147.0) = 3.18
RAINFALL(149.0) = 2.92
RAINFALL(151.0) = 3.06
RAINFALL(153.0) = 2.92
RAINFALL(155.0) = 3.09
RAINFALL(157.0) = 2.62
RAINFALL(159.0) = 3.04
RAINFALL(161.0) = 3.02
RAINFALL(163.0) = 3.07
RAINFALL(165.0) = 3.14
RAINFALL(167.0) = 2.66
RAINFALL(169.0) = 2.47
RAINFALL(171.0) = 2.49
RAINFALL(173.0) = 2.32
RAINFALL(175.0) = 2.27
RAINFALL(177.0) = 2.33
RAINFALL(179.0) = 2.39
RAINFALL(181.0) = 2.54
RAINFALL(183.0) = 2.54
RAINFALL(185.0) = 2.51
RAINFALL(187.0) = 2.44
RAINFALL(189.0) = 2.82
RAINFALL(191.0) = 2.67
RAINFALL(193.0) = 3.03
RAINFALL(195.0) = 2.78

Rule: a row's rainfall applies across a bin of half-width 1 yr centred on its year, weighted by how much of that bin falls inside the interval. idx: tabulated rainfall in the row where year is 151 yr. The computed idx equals 3.06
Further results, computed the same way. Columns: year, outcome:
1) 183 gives 2.54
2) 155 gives 3.09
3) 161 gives 3.02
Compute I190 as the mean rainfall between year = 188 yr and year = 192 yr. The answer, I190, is 2.75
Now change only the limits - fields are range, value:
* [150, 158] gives 2.92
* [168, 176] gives 2.39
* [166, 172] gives 2.54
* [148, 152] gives 2.99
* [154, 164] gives 2.97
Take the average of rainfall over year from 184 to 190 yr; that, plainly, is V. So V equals 2.59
